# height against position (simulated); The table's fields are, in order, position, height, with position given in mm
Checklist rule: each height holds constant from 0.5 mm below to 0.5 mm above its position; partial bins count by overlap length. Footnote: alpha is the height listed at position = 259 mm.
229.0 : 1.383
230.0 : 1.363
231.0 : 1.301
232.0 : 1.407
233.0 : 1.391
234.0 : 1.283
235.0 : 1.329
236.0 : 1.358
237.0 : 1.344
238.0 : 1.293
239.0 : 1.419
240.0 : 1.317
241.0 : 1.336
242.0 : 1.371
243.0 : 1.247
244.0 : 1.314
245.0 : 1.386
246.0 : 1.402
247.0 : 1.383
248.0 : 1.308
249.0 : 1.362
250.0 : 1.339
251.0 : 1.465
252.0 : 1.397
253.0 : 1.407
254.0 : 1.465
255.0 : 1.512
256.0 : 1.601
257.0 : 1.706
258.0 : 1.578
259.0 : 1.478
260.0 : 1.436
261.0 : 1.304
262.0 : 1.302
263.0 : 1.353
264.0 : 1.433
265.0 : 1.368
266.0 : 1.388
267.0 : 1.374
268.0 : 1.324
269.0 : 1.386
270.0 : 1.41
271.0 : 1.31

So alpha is 1.478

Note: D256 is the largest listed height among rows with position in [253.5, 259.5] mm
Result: 1.706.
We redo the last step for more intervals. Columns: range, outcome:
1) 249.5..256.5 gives 1.601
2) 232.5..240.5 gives 1.419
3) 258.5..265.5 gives 1.478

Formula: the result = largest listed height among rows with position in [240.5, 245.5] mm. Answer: 1.386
